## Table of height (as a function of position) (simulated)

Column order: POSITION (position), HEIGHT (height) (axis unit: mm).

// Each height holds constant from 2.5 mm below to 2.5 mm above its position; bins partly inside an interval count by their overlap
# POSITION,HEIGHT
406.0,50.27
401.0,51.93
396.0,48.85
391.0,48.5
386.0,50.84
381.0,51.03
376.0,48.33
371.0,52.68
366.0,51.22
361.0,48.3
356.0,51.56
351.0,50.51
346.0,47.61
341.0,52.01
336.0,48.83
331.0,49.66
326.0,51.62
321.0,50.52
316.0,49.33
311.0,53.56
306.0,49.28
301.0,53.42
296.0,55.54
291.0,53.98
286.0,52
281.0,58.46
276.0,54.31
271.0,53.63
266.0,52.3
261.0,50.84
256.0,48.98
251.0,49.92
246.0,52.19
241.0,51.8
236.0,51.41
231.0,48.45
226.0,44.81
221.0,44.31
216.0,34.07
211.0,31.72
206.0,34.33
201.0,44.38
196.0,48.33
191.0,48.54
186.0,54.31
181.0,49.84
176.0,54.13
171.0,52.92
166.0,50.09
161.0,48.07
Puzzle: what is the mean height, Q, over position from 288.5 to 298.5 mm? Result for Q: 54.8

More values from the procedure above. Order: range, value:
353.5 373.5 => 50.9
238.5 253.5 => 51.3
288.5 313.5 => 53.2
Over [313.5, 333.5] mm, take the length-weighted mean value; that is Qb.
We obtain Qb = 50.3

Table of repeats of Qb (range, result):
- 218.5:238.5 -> 47.2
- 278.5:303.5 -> 54.7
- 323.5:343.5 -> 50.5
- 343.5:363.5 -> 49.5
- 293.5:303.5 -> 54.5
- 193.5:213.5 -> 39.7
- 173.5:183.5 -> 52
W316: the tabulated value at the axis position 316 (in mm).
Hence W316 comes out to 49.33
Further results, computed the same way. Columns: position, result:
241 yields 51.8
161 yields 48.07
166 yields 50.09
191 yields 48.54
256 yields 48.98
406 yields 50.27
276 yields 54.31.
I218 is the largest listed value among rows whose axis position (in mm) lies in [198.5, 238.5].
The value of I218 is 51.41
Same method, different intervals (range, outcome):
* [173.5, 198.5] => 54.31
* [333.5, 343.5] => 52.01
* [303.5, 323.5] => 53.56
